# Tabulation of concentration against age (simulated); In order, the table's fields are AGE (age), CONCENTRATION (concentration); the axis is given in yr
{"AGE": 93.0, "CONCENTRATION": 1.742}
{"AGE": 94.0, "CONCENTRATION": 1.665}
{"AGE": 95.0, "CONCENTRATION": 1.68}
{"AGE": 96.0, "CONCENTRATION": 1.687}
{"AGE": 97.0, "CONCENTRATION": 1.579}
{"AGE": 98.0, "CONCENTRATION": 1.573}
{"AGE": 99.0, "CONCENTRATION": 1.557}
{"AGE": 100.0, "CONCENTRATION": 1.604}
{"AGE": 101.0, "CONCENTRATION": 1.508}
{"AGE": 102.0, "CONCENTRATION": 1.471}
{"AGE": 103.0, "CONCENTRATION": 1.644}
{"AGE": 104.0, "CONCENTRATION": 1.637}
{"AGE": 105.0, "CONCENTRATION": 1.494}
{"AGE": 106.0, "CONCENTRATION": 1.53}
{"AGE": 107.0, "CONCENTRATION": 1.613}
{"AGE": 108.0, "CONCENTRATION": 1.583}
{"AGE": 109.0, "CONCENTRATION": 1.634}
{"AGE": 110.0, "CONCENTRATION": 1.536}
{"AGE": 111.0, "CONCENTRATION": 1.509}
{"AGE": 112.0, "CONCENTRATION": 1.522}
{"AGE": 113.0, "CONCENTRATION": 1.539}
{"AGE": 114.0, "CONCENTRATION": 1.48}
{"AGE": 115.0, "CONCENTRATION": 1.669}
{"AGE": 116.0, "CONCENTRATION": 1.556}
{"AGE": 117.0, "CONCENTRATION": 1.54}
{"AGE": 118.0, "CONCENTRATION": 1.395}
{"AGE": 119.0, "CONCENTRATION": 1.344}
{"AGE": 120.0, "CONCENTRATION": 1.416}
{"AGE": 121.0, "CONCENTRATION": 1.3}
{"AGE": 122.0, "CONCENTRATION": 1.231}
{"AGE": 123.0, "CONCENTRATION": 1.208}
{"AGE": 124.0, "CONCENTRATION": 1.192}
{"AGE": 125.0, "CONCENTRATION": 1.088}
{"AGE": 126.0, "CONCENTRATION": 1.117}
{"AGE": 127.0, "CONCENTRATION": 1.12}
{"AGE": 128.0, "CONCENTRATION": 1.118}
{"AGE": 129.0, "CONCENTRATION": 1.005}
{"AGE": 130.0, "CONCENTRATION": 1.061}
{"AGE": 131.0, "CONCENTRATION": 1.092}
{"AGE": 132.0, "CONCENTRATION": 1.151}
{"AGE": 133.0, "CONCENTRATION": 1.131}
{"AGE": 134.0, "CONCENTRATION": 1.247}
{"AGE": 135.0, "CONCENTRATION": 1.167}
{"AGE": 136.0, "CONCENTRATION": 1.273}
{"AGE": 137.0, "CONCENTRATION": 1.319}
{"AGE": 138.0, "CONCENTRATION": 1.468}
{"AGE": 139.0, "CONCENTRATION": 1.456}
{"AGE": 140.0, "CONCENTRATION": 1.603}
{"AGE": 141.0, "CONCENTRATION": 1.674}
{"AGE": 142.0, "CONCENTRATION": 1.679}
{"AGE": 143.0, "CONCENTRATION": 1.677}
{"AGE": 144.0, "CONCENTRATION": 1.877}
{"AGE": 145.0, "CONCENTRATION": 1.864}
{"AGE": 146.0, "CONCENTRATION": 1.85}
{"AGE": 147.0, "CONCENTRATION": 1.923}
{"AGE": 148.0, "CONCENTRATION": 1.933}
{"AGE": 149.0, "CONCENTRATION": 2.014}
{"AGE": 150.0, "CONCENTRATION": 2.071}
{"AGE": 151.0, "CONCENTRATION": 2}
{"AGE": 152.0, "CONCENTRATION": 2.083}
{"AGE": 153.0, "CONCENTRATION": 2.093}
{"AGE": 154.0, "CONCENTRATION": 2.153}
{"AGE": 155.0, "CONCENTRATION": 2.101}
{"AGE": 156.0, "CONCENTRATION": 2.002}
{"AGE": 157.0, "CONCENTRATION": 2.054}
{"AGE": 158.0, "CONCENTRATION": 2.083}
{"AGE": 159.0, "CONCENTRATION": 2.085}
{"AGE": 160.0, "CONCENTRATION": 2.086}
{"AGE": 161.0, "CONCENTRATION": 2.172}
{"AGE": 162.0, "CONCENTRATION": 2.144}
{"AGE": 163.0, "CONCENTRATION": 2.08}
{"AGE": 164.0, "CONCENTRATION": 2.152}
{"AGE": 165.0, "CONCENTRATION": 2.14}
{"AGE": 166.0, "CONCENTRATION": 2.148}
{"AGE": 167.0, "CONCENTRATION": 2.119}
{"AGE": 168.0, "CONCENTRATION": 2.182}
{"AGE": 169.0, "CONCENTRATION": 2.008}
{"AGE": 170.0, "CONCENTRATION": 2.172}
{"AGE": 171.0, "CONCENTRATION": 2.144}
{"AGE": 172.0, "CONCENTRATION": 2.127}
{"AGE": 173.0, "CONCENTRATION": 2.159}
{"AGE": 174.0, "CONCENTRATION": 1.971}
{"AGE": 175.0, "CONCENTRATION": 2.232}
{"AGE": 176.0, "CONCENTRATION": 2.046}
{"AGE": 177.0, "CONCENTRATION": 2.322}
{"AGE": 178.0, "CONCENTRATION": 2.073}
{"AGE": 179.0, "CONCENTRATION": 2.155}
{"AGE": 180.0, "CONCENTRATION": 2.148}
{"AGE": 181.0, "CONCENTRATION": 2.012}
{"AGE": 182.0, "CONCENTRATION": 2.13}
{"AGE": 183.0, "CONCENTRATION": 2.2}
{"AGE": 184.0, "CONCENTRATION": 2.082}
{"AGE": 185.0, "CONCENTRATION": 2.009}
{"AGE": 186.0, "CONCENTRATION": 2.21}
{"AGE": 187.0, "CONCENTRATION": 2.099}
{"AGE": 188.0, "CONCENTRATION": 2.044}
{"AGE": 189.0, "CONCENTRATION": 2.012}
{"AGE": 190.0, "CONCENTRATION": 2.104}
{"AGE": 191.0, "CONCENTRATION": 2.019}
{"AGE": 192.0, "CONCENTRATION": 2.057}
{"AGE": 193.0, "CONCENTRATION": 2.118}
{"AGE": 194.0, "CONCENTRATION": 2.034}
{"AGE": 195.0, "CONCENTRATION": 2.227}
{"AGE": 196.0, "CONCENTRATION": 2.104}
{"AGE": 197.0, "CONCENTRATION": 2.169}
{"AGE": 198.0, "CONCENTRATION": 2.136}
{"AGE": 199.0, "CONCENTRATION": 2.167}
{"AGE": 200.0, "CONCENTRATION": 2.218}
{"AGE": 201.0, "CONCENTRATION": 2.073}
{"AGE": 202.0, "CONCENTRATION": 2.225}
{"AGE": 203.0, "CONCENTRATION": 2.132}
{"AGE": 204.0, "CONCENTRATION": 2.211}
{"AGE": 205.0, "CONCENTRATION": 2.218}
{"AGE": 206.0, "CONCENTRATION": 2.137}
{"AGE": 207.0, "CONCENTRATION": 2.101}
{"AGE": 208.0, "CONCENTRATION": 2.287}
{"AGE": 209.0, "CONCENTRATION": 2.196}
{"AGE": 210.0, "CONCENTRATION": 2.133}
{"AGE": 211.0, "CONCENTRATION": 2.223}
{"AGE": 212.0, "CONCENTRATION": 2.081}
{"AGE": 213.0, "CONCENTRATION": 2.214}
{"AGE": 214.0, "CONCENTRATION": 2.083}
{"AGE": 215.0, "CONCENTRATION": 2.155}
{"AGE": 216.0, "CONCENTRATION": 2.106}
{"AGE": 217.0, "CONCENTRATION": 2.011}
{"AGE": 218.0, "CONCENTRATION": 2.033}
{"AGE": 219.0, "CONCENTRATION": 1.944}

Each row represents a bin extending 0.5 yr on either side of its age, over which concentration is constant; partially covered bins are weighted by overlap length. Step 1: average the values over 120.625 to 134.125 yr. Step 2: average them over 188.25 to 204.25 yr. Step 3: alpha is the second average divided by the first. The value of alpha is 1.86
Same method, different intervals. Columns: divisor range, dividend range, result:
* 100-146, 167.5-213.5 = 1.50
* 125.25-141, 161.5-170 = 1.72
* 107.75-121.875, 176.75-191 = 1.41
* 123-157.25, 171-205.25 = 1.35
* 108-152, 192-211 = 1.46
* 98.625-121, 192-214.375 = 1.41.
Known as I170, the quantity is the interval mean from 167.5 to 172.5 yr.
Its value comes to 2.13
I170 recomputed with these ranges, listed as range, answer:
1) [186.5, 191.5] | 2.06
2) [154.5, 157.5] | 2.05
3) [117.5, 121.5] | 1.36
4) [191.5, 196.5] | 2.11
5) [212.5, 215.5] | 2.15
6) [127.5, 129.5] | 1.06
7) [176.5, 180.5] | 2.17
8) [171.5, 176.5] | 2.11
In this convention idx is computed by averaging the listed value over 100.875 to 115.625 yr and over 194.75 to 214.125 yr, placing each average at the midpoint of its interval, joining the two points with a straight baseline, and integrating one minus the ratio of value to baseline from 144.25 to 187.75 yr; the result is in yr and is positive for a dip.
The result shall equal -3.7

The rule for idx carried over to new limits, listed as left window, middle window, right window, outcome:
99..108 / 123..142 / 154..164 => 6.2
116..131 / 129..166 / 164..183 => -2.0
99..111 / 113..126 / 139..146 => 2.1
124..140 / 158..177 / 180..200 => -4.1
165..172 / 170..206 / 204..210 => 0.5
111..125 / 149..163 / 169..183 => -1.5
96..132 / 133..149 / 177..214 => 0.6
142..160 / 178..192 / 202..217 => 0.0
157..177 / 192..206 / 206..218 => -0.1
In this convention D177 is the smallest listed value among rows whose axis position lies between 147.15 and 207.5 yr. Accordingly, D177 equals 1.933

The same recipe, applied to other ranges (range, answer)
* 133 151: 1.131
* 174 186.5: 1.971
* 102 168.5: 1.005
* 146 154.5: 1.85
